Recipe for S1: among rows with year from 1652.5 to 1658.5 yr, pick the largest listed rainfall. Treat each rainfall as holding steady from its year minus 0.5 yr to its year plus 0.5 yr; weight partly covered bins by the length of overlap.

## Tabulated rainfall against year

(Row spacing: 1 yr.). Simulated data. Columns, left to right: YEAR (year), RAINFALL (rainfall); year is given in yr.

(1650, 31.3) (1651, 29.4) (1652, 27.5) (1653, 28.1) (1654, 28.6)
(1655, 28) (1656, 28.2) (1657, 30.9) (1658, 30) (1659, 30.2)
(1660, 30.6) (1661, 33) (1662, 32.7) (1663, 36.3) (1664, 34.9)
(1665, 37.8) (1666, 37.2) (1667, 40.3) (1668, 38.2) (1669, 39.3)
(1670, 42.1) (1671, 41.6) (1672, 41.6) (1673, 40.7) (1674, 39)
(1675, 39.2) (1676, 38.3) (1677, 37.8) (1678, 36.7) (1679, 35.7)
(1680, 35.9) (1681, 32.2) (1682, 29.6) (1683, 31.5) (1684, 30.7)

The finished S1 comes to 30.9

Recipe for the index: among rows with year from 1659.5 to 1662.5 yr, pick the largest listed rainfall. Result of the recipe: 33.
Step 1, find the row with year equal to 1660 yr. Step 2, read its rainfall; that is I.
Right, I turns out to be 30.6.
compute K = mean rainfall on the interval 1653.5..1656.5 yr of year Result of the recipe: 28.3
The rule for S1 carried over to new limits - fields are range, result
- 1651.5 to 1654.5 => 28.6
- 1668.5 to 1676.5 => 42.1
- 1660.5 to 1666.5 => 37.8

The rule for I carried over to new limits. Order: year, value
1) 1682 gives 29.6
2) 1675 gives 39.2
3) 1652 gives 27.5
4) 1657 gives 30.9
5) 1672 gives 41.6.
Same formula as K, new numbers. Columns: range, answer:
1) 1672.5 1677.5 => 39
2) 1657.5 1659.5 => 30.1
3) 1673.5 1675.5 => 39.1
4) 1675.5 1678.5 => 37.6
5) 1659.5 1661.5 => 31.8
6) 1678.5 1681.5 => 34.6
